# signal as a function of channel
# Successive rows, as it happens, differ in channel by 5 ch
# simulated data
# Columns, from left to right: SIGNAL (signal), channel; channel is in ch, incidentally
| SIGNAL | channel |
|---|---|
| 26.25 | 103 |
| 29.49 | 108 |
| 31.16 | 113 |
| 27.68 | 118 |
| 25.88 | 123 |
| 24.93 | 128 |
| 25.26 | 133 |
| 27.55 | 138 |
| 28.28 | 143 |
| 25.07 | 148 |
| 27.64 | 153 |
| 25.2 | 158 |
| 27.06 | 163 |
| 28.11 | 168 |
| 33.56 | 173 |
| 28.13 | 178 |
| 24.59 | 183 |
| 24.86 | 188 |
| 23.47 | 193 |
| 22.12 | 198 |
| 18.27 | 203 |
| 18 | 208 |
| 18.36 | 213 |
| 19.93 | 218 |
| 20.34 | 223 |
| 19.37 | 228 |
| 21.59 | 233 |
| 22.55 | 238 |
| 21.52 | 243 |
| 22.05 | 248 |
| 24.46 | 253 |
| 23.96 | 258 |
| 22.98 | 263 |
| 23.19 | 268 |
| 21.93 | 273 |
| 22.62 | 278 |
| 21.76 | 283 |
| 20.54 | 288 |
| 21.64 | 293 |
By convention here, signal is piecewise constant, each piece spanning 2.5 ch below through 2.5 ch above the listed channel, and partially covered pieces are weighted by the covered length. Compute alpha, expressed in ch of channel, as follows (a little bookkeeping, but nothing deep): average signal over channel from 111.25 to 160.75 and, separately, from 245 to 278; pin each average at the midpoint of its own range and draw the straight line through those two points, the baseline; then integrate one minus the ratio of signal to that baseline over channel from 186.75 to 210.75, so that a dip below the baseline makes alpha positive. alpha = 3.7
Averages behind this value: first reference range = 26.8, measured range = 21.1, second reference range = 23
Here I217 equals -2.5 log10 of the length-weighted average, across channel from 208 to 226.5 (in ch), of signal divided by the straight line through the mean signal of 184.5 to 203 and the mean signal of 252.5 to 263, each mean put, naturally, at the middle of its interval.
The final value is 0.20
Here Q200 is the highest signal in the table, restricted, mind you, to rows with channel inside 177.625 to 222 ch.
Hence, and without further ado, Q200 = 28.13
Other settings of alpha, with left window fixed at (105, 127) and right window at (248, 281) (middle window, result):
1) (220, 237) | 2.60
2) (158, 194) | -1.31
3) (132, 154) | 0.41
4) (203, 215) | 3.27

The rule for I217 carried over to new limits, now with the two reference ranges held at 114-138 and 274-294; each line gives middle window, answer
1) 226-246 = 0.09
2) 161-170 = -0.10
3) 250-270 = -0.06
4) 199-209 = 0.27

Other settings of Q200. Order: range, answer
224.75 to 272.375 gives 24.46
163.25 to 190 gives 33.56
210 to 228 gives 20.34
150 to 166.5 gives 27.64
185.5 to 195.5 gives 24.86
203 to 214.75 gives 18.36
